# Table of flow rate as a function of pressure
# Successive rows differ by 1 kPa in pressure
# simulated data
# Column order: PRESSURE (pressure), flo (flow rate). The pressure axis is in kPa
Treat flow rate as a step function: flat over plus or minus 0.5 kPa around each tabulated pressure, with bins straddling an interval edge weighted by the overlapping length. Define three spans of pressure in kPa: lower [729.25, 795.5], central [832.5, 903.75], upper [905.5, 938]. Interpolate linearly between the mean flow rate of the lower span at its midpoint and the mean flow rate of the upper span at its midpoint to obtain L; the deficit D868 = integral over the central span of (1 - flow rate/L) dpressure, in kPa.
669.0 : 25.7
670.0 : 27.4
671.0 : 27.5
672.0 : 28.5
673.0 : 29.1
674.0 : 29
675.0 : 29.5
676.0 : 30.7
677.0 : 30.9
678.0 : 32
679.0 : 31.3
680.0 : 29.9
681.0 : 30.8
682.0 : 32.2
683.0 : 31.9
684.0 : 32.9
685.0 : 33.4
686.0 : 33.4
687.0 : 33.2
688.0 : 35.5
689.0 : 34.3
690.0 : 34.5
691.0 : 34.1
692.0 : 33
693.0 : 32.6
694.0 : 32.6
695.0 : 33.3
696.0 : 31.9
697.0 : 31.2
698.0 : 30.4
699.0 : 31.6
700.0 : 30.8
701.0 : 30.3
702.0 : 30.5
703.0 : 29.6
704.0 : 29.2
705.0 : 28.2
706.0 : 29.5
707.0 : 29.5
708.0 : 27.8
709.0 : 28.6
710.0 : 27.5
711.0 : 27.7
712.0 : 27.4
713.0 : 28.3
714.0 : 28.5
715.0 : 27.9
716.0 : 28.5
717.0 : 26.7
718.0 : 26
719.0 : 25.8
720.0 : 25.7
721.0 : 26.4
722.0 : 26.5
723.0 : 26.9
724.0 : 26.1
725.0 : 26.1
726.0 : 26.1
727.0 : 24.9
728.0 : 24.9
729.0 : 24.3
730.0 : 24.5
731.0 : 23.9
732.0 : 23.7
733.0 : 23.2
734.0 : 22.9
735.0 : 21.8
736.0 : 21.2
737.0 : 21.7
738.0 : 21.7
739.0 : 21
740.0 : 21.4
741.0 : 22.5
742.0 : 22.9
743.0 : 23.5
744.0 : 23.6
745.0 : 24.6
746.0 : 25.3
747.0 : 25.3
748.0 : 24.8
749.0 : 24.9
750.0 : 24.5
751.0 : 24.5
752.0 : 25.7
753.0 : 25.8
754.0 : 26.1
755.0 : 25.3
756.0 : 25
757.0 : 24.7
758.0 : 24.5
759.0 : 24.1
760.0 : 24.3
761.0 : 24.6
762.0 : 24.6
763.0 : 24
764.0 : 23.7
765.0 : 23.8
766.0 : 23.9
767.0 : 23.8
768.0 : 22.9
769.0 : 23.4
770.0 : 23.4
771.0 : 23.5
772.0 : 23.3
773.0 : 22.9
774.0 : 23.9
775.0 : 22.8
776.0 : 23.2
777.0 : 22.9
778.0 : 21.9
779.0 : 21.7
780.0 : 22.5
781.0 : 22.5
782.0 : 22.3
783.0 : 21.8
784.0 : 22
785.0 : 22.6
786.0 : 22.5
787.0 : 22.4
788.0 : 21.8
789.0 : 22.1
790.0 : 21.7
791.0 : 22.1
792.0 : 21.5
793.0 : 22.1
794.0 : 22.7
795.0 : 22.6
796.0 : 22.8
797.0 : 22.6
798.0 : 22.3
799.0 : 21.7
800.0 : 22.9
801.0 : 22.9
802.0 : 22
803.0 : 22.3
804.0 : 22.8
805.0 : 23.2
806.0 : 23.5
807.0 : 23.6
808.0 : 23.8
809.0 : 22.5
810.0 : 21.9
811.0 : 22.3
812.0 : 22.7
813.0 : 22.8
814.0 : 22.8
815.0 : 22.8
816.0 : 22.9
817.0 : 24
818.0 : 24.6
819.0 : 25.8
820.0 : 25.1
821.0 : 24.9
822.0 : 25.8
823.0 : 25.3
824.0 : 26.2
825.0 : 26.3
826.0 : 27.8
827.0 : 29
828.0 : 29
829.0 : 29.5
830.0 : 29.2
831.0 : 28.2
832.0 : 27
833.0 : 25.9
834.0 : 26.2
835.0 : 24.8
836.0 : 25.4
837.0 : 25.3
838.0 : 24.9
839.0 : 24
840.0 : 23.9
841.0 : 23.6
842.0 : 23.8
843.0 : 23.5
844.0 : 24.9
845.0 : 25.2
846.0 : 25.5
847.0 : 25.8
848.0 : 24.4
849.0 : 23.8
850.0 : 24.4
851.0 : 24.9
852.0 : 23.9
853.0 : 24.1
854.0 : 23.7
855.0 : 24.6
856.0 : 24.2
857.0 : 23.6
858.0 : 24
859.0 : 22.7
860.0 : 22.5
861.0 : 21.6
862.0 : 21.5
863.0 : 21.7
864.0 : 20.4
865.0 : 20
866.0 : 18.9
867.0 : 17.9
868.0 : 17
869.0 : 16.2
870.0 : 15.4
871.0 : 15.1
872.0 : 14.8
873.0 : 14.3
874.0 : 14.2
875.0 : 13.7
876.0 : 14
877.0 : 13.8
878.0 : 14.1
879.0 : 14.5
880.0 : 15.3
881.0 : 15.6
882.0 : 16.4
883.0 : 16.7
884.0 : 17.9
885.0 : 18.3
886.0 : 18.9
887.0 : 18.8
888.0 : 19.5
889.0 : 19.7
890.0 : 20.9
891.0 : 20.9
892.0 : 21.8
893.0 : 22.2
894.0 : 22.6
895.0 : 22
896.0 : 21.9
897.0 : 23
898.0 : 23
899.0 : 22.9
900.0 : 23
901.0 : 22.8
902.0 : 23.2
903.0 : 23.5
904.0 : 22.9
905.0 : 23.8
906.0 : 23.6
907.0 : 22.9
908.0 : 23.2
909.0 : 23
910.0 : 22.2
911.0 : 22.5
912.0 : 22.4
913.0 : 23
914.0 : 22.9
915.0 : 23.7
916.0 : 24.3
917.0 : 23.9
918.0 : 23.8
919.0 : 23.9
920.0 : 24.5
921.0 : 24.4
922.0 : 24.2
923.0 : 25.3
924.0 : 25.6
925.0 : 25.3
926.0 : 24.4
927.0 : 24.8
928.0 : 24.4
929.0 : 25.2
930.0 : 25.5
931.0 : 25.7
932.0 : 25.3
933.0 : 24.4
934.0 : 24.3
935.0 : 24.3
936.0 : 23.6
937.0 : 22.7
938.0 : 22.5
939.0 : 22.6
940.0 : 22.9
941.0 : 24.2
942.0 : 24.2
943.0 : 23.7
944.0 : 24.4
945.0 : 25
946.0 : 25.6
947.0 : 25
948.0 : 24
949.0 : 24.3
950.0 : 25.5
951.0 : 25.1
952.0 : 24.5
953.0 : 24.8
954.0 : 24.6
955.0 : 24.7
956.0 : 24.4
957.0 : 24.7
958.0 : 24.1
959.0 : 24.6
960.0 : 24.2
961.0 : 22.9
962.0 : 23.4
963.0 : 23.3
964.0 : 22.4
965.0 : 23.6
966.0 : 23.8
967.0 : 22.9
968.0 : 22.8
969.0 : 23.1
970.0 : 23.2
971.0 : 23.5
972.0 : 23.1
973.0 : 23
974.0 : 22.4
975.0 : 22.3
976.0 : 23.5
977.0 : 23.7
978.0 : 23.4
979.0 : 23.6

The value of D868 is 8.2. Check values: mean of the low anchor 23.3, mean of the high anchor 24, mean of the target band 21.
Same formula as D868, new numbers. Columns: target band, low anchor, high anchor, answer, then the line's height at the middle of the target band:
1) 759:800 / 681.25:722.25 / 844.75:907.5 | 4.8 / 25.9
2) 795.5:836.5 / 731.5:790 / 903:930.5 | -1.7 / 23.6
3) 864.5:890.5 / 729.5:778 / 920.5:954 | 8.2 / 24.2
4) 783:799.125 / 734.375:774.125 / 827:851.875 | 1.5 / 24.6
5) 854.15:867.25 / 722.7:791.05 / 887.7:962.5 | 0.9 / 23.6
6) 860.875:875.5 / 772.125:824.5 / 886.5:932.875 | 3.6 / 23.1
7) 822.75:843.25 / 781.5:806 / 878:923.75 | -3.8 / 22.1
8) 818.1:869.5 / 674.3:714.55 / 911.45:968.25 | 5.0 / 26.8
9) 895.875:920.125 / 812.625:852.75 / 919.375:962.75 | 1.5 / 24.7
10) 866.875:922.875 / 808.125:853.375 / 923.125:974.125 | 9.7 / 24.5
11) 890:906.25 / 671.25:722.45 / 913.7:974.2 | 1.7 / 25.2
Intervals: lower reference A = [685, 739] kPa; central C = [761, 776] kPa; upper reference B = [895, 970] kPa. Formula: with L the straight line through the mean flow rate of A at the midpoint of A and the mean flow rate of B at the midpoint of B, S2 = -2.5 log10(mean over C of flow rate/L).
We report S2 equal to 0.15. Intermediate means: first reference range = 28.1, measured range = 23.6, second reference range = 23.9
